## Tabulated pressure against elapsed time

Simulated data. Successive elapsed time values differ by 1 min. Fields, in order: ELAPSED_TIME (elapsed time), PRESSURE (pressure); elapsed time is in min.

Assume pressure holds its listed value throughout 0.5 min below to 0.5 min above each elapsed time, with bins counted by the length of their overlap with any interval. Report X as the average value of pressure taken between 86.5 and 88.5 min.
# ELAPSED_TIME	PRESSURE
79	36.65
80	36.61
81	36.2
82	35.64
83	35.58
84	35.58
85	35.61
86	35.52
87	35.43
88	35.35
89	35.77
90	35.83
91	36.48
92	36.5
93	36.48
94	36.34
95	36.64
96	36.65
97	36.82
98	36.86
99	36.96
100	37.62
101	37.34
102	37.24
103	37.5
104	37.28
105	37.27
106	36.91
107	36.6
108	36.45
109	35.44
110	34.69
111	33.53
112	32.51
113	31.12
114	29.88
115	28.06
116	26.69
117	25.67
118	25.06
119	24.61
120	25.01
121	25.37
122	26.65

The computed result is 35.4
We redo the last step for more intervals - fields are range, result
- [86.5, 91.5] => 35.8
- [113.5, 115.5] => 29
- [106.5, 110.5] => 35.8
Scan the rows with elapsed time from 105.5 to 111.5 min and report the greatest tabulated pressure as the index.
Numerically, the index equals 36.91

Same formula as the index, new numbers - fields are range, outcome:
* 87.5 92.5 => 36.5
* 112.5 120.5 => 31.12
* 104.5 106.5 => 37.27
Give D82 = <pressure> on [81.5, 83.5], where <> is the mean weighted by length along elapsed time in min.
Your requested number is 35.6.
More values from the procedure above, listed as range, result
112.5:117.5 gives 28.3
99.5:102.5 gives 37.4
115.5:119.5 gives 25.5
